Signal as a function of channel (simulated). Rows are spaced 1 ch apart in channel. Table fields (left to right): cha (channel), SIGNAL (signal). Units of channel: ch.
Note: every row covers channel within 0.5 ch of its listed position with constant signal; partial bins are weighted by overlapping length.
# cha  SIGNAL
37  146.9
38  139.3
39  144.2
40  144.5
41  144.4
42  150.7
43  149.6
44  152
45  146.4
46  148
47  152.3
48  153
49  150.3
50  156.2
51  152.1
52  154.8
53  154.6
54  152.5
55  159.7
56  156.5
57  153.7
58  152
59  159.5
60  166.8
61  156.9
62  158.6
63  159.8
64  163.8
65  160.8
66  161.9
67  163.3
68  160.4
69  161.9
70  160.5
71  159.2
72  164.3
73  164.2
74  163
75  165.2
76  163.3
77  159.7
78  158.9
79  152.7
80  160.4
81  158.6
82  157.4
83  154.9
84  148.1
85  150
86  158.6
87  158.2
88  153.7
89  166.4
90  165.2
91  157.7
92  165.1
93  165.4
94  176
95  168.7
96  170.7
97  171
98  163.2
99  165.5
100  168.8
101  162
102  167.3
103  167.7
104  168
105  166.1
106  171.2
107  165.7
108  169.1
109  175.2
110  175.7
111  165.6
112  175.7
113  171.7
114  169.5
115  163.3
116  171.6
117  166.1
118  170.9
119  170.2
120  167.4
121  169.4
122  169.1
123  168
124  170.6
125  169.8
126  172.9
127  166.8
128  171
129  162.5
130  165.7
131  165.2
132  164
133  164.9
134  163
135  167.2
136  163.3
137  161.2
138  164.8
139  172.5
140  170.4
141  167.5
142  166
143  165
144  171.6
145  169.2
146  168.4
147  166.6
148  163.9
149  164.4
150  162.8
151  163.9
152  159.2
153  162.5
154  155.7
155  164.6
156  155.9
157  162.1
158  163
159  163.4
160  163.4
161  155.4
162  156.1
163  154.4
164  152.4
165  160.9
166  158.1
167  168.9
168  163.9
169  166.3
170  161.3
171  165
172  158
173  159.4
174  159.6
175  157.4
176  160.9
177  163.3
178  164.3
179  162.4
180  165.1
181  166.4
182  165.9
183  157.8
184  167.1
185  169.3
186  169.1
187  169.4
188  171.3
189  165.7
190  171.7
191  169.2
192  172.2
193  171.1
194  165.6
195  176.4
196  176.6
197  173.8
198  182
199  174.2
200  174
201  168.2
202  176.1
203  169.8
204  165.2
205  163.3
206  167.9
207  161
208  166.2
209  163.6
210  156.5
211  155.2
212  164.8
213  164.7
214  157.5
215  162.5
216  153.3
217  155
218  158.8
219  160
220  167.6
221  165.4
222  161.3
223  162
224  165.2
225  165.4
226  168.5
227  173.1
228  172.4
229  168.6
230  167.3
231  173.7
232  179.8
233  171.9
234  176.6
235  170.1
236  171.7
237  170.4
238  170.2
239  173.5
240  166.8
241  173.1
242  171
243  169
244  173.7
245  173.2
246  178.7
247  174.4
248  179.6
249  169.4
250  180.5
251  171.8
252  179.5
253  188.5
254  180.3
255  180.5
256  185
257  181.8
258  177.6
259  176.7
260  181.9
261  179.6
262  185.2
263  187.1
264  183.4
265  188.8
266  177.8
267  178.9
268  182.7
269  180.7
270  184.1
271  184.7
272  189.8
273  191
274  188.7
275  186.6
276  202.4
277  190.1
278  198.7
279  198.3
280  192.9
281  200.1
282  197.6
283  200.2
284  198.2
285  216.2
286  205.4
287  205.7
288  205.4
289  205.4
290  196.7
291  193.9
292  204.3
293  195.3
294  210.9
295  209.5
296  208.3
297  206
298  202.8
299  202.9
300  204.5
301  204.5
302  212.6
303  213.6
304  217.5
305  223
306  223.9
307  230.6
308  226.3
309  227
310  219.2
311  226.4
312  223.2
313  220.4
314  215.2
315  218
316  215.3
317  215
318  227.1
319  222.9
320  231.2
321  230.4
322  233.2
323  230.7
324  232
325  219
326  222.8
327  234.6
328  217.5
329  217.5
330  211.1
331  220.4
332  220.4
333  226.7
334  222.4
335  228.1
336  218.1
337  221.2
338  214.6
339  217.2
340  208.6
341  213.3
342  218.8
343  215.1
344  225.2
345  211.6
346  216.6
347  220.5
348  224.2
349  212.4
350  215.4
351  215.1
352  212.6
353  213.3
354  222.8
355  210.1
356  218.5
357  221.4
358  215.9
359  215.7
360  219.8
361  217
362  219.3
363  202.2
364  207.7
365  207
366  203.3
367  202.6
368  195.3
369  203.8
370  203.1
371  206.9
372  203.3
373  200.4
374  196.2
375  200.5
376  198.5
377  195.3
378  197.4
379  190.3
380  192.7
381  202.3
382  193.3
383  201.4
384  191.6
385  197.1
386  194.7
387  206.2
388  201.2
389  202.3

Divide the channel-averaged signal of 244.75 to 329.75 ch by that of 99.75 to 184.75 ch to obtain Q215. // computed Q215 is 1.2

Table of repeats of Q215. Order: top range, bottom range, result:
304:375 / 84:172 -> 1.31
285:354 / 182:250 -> 1.29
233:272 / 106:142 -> 1.06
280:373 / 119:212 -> 1.30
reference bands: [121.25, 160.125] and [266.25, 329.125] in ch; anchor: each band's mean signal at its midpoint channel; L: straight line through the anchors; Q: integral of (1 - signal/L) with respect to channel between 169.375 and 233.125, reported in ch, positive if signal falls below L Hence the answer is 5.6 ch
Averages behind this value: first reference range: 165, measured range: 166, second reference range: 209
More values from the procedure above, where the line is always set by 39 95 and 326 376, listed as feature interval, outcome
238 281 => 3.0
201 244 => 5.0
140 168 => 1.9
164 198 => 2.7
